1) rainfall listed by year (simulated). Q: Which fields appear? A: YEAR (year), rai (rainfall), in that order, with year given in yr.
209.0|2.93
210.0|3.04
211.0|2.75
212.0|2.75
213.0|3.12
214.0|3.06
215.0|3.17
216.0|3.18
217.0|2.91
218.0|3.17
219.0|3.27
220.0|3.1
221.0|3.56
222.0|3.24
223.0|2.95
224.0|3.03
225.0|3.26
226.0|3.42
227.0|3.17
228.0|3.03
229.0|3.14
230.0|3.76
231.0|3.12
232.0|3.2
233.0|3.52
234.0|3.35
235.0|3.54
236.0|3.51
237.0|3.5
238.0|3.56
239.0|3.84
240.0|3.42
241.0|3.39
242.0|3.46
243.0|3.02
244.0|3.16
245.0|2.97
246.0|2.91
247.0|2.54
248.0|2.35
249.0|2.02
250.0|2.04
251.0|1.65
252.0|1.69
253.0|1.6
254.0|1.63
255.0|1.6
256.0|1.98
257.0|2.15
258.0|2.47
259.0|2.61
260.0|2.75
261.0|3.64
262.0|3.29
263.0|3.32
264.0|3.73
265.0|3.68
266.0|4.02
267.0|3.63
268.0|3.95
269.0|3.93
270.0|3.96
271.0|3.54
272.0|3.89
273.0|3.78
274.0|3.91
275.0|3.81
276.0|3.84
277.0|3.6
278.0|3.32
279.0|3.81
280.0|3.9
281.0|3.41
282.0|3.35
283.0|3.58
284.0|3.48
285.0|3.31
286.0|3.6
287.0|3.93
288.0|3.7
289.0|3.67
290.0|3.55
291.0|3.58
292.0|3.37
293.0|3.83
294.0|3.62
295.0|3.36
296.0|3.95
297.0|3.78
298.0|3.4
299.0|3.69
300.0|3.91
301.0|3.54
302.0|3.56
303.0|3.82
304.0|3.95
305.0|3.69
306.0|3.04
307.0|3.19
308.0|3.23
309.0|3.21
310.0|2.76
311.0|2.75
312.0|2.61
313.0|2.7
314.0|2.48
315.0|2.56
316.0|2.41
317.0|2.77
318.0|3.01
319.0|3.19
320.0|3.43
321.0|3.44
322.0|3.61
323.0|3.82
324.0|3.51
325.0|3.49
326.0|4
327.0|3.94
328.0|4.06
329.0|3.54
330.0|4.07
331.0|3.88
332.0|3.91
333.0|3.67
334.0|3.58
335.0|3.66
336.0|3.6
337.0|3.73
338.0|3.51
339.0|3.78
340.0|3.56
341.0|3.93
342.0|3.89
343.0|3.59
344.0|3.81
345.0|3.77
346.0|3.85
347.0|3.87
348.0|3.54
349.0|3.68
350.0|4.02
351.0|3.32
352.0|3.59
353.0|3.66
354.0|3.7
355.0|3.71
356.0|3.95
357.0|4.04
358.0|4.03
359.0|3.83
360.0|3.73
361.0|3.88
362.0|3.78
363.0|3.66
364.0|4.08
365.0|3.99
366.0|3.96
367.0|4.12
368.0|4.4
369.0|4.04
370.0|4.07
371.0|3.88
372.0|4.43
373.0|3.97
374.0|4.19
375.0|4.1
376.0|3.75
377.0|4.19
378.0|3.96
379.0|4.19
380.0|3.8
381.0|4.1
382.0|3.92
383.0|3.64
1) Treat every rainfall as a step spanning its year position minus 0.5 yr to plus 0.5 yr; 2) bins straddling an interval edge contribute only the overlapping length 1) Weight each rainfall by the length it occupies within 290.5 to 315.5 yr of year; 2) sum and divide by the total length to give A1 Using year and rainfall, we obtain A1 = 3.34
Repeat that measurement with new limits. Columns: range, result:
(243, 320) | 3.2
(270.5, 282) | 3.69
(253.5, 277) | 3.27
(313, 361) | 3.6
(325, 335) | 3.82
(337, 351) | 3.74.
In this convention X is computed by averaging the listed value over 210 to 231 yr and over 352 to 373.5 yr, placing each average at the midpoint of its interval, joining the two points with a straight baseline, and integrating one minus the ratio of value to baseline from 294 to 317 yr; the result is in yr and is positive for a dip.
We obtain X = 2.3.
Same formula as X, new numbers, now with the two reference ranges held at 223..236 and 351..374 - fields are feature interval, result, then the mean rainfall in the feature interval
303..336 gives 3.2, 3.36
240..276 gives 4.6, 2.99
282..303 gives -0.2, 3.62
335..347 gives 0.3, 3.73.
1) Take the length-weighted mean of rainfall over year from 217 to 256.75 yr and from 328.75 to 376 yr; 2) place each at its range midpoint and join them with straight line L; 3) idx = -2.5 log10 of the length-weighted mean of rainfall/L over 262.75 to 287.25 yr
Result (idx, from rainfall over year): -0.14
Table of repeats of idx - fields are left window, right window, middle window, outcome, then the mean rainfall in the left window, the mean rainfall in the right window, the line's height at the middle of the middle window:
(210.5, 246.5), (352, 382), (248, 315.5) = 0.09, 3.24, 3.96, 3.52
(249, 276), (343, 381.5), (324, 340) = -0.03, 3.01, 3.91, 3.63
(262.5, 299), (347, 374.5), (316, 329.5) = 0.09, 3.67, 3.9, 3.79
